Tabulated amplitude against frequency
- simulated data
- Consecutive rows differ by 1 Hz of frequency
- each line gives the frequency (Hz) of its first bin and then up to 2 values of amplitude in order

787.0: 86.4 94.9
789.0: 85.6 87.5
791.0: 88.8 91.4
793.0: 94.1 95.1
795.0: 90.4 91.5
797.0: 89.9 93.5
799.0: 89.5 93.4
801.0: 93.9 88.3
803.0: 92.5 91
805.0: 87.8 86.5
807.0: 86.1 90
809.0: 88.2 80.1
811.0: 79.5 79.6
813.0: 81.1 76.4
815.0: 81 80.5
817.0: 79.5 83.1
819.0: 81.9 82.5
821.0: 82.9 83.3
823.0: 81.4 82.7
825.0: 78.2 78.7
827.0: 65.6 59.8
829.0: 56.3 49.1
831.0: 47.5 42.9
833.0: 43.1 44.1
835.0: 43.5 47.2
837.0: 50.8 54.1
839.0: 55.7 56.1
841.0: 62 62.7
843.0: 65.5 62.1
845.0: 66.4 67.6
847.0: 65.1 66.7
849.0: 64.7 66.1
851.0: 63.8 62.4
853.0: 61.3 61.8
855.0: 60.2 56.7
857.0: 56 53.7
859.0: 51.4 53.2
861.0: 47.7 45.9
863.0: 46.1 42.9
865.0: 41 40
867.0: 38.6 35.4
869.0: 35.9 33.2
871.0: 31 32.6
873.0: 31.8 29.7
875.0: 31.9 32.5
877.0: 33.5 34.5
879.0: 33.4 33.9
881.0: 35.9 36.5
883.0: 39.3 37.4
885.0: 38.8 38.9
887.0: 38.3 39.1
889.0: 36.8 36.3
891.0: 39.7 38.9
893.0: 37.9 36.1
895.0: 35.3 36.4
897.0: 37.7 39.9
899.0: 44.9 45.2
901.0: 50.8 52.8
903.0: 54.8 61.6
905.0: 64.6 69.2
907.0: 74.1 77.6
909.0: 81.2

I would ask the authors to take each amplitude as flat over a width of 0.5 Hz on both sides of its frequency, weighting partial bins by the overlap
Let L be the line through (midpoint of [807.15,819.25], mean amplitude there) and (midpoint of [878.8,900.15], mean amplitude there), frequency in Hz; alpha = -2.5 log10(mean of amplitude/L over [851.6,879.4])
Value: 0.21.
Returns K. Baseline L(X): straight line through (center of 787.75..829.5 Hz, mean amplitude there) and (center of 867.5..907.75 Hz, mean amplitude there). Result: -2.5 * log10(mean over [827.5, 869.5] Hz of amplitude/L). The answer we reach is 0.16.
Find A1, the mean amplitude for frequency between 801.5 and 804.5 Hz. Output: 90.6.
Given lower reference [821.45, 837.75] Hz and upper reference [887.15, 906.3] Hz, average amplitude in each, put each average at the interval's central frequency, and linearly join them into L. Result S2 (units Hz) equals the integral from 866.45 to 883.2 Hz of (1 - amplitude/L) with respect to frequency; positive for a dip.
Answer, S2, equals 5.3 Hz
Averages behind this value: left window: 59.6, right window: 44.8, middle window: 34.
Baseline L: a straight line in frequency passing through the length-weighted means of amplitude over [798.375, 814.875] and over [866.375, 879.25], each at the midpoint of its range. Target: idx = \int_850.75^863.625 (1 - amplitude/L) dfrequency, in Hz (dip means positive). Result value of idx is -2.5 Hz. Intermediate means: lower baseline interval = 86.4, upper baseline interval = 33.4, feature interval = 55.1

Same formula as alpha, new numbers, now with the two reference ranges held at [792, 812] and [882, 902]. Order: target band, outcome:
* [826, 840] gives 0.36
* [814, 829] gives 0.01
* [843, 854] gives -0.02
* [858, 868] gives 0.23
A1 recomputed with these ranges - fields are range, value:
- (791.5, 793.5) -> 92.8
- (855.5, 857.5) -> 56.4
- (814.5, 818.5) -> 81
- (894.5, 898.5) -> 37.3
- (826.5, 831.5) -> 55.7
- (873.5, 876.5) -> 31.4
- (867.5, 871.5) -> 33.9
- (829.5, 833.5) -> 45.6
